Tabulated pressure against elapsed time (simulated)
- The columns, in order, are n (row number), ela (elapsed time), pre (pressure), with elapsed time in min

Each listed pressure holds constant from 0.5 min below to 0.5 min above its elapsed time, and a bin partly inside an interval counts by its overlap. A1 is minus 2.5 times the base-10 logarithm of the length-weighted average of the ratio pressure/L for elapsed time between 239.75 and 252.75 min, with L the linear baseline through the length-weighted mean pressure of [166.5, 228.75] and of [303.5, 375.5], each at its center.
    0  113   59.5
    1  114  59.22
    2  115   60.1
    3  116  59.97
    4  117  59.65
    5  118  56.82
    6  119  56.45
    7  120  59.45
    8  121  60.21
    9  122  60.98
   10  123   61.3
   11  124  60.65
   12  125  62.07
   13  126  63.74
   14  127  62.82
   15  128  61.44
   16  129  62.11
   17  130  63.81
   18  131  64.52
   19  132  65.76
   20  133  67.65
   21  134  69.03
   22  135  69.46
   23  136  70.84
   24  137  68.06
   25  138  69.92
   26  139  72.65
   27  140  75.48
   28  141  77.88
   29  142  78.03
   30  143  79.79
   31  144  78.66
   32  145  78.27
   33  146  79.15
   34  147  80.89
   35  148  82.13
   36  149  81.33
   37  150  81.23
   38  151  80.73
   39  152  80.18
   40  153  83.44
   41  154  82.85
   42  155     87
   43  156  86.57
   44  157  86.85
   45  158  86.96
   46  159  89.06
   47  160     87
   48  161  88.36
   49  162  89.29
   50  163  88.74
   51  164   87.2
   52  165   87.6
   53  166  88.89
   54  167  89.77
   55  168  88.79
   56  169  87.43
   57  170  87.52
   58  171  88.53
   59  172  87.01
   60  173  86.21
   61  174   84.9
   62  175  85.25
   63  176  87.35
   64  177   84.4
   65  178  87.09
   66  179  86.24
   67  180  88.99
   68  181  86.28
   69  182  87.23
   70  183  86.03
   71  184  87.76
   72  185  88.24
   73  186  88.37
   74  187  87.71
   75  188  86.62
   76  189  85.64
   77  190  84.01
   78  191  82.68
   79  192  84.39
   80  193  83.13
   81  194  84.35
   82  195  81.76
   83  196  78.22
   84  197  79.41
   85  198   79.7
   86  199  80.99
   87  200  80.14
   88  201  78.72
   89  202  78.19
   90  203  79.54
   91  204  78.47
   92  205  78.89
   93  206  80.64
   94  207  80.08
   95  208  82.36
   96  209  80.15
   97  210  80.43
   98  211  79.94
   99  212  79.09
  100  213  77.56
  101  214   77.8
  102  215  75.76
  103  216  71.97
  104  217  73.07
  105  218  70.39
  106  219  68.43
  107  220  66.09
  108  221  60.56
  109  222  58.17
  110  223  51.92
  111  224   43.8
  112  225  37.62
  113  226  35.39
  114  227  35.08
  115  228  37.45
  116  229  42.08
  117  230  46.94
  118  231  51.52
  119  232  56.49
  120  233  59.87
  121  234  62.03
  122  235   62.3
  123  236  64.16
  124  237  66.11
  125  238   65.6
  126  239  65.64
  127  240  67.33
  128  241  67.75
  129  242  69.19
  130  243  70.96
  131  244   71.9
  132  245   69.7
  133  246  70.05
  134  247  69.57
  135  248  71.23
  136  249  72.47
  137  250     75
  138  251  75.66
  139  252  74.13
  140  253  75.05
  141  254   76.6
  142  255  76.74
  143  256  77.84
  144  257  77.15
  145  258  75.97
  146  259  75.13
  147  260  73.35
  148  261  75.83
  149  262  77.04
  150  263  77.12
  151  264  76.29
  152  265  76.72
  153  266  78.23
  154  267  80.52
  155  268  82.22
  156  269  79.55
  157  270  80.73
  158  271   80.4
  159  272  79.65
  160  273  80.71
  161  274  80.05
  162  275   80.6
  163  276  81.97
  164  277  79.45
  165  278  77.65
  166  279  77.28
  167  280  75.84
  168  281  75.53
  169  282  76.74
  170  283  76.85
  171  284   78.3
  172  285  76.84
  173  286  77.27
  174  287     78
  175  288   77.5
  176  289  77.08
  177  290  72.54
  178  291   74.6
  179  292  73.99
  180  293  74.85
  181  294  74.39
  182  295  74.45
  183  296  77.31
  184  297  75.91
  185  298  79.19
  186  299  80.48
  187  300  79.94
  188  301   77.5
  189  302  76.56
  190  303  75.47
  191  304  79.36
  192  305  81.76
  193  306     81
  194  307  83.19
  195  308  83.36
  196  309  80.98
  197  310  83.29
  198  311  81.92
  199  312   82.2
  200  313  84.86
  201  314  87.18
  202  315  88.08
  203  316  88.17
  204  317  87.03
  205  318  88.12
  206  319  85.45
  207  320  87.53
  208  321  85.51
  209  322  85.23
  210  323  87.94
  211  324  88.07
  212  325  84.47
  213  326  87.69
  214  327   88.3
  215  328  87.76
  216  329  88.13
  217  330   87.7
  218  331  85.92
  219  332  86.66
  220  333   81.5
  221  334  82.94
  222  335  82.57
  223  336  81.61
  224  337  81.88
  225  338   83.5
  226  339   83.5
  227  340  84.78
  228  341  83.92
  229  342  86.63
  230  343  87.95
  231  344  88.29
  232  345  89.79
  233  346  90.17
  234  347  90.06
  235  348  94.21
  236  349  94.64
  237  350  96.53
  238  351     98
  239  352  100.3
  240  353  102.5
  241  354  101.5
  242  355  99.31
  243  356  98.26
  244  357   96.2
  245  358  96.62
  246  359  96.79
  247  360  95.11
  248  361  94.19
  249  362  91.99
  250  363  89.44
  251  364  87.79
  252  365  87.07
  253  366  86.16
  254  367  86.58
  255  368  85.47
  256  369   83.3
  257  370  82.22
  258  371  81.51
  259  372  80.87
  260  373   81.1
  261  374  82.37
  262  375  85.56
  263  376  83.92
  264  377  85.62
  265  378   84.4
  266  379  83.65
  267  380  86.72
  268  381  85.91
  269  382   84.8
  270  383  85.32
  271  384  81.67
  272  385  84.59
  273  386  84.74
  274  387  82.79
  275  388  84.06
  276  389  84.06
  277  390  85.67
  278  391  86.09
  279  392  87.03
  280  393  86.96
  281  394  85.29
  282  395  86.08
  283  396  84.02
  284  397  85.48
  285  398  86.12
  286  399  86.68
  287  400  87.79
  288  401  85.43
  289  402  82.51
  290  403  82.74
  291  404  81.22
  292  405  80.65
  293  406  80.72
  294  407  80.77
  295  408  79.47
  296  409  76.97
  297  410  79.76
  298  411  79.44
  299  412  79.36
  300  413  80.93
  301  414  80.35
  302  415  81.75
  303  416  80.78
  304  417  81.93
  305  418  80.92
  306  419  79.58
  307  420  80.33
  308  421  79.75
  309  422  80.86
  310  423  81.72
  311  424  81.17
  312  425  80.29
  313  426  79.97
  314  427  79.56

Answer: 0.14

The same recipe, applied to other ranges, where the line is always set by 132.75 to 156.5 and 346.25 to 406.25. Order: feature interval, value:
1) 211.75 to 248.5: 0.30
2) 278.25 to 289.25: 0.09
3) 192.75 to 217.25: 0.01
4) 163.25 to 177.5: -0.11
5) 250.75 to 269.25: 0.08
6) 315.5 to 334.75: -0.01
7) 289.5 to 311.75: 0.08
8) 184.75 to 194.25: -0.08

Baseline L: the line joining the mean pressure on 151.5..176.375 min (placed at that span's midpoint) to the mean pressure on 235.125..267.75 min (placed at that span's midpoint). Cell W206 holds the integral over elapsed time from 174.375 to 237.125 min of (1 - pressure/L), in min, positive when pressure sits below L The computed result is 5.7 min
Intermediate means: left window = 86.9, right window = 72.9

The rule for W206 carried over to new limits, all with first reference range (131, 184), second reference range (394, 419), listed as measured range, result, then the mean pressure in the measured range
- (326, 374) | -4.0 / 89.1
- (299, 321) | -0.2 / 83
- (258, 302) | 2.5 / 77.5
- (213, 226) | 3.1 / 62.5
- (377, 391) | -0.4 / 84.6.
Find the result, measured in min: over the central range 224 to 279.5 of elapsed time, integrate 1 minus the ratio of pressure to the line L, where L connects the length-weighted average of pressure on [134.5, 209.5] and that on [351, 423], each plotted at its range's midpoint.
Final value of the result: 9.7 min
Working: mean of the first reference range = 83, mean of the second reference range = 85.7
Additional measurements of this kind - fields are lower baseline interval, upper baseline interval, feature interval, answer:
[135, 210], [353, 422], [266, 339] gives 2.8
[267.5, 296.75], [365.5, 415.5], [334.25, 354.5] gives -2.2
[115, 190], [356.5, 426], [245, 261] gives 1.3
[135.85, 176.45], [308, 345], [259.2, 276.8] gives 1.2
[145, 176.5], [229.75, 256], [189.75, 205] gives -0.6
